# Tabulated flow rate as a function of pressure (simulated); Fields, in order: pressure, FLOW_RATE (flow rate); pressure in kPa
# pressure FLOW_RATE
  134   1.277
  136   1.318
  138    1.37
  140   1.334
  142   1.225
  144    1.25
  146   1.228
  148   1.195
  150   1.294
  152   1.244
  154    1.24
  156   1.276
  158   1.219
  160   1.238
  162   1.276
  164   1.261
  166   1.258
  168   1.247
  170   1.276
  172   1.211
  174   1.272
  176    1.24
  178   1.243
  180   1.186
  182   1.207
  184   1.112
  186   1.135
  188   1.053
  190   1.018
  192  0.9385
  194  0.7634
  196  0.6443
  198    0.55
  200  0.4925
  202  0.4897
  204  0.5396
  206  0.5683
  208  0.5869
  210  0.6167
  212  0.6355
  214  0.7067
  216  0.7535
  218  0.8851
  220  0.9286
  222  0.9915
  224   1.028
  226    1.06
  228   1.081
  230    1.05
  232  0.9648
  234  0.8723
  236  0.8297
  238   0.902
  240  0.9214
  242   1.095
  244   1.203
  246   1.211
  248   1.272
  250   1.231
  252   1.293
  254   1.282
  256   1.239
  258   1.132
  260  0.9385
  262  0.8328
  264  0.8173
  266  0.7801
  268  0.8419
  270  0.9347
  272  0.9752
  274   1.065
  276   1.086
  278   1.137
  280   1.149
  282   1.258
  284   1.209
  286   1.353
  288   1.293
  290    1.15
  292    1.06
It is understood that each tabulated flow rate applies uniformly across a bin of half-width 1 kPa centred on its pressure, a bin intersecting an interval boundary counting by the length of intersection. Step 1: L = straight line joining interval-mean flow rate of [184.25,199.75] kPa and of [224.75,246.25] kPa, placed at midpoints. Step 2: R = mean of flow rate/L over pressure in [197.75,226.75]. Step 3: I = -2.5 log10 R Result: 0.28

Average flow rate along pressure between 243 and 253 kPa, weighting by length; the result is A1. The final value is 1.24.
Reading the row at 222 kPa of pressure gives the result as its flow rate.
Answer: 0.9915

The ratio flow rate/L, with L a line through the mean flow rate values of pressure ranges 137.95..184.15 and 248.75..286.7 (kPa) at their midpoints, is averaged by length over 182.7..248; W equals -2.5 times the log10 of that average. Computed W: 0.31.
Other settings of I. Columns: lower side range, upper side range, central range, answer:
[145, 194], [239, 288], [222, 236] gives 0.14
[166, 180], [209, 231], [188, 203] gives 0.44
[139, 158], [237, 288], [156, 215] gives 0.24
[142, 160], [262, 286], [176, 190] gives 0.03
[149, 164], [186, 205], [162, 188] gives -0.21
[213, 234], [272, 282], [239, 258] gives -0.17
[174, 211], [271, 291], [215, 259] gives -0.04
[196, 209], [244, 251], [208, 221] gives -0.01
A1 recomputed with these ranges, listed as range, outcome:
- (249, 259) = 1.24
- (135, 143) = 1.31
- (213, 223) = 0.853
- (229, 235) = 0.962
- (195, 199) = 0.597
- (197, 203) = 0.511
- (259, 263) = 0.886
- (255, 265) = 0.992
